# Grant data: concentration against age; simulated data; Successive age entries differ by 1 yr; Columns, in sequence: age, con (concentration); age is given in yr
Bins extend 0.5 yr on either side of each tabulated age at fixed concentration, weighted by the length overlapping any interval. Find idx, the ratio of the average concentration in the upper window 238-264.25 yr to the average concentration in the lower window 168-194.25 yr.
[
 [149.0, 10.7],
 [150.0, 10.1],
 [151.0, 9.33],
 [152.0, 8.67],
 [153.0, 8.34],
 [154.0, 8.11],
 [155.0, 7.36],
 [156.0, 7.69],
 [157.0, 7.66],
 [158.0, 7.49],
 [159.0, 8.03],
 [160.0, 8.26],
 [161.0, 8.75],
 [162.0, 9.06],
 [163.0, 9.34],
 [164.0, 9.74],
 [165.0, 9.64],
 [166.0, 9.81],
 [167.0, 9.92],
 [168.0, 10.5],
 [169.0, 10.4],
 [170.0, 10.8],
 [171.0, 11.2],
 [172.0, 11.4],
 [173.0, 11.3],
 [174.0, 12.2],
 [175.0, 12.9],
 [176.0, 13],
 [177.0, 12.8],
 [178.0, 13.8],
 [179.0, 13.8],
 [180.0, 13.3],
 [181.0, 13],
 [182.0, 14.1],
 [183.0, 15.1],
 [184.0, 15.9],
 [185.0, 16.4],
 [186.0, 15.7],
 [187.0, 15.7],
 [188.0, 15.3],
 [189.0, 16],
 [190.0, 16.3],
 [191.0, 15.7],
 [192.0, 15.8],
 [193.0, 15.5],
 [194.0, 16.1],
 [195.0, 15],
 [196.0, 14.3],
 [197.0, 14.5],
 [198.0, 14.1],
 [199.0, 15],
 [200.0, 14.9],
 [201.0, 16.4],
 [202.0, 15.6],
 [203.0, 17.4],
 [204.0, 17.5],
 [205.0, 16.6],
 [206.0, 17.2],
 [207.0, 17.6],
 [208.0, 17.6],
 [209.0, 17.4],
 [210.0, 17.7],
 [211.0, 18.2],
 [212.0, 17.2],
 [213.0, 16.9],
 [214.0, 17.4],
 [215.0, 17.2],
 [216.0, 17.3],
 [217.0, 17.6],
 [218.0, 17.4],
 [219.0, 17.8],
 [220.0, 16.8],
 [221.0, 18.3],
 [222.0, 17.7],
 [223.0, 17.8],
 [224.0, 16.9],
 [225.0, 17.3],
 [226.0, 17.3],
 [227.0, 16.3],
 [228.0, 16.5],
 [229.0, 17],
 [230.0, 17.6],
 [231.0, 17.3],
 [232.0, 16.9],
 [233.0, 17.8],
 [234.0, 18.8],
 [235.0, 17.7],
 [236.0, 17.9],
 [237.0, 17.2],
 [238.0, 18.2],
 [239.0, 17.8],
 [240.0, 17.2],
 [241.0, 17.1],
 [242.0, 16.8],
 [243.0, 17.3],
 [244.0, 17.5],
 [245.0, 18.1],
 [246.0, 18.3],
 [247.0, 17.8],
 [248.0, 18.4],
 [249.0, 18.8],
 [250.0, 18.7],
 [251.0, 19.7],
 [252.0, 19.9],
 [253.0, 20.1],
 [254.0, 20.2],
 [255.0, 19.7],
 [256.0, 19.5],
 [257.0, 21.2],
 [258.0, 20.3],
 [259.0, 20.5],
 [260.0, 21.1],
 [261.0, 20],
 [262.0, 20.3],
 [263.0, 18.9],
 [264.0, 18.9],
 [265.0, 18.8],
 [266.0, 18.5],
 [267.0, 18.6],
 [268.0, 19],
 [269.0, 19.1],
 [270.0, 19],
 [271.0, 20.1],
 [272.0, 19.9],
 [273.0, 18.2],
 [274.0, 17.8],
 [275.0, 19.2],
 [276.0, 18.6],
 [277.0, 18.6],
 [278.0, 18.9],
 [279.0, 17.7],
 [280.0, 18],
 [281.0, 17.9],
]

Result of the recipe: 1.4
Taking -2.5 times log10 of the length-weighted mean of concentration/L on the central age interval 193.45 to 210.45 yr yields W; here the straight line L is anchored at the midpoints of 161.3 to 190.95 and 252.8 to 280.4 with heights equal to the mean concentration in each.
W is -0.11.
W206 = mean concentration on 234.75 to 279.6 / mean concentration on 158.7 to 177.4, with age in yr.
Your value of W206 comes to 1.79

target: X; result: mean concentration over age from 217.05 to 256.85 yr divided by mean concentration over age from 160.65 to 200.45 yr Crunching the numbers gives 1.4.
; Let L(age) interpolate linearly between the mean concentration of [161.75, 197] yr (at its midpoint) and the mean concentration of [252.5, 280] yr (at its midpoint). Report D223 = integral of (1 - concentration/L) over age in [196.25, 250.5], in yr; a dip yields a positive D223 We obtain -3.2 yr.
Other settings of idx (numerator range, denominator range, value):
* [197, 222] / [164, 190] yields 1.31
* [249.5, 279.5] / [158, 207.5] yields 1.44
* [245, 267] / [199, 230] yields 1.14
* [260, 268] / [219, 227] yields 1.11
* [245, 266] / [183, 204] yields 1.25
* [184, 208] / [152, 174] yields 1.70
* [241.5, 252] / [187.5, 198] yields 1.18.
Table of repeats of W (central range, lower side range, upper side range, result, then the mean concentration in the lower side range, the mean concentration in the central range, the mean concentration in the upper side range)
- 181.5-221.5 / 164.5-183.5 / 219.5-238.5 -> -0.12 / 12.1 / 16.4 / 17.4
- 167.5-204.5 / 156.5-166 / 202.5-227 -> -0.13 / 8.72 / 14.3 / 17.4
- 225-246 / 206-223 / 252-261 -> 0.09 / 17.5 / 17.4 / 20.3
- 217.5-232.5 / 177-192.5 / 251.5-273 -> 0.01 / 15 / 17.3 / 19.7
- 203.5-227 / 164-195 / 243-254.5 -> -0.08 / 13.4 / 17.4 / 18.8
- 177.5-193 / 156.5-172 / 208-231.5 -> -0.21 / 9.44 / 15.1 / 17.3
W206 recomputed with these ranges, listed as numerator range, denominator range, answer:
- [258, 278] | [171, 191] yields 1.37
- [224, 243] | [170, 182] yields 1.38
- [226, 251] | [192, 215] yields 1.08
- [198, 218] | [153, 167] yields 1.97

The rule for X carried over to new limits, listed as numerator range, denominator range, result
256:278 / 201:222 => 1.12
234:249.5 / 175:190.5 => 1.22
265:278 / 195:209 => 1.18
